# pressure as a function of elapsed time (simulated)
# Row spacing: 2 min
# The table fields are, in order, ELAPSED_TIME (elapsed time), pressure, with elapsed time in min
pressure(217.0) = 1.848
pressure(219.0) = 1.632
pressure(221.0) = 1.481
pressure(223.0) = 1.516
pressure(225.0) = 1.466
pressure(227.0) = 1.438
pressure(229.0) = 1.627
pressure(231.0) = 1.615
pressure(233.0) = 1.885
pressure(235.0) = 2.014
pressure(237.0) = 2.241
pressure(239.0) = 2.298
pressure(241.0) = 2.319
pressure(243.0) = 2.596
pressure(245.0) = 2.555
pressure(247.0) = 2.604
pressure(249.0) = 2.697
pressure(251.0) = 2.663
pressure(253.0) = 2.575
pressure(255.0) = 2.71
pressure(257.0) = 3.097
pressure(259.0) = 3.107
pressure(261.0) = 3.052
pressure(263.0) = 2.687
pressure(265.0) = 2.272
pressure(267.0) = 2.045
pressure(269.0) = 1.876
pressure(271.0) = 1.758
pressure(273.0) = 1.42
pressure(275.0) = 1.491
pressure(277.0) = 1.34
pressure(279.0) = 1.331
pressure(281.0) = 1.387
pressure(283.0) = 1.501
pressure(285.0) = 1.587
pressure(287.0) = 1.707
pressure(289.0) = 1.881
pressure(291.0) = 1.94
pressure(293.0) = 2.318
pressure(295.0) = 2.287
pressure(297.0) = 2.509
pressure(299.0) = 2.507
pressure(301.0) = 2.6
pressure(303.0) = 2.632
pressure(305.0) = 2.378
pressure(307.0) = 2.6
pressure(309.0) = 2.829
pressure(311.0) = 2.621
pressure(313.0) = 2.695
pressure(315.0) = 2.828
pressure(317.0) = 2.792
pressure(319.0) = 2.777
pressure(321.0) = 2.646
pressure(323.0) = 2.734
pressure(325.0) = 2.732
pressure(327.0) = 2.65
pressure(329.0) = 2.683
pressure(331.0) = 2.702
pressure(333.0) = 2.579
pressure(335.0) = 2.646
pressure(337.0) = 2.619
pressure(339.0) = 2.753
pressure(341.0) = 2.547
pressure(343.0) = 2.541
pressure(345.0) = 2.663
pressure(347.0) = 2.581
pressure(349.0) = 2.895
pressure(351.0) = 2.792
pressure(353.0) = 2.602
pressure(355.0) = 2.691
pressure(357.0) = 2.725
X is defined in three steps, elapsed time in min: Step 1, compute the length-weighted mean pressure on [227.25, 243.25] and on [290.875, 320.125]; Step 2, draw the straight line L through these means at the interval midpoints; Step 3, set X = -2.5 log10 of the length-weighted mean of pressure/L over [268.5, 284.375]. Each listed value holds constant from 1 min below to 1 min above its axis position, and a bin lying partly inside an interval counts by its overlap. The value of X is 0.48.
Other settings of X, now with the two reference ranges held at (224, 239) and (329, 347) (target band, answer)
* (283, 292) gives 0.267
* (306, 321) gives -0.122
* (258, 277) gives -0.043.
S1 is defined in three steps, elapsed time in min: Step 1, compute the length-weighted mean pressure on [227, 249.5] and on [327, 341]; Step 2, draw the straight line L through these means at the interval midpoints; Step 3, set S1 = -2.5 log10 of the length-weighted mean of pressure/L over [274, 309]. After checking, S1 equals 0.21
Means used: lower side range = 2.18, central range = 2.02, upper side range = 2.65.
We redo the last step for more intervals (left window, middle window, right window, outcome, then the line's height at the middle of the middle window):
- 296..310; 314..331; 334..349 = -0.05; 2.61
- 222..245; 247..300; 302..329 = 0.06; 2.3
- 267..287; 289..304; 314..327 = -0.13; 2.09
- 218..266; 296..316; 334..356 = -0.05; 2.51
